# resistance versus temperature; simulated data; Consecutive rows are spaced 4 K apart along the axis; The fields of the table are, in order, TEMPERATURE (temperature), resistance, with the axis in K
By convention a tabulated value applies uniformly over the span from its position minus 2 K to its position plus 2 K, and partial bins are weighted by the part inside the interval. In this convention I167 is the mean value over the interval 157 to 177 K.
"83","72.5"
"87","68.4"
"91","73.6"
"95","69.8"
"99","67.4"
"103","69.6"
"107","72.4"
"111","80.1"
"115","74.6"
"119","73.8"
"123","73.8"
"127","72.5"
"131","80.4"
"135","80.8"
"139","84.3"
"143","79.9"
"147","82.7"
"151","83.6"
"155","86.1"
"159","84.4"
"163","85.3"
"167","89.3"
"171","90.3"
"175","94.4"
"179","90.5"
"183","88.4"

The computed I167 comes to 88.7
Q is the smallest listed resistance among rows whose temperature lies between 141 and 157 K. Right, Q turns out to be 79.9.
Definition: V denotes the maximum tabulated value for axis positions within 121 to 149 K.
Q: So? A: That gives 84.3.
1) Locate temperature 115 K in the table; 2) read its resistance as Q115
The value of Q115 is 74.6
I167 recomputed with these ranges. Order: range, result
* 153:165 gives 85.3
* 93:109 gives 69.8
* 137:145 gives 82.1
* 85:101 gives 69.8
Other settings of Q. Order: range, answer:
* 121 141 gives 72.5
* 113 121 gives 73.8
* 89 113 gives 67.4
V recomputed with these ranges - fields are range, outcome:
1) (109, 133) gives 80.4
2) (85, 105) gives 73.6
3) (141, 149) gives 82.7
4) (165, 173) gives 90.3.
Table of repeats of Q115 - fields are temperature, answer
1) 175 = 94.4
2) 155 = 86.1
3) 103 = 69.6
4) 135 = 80.8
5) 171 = 90.3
